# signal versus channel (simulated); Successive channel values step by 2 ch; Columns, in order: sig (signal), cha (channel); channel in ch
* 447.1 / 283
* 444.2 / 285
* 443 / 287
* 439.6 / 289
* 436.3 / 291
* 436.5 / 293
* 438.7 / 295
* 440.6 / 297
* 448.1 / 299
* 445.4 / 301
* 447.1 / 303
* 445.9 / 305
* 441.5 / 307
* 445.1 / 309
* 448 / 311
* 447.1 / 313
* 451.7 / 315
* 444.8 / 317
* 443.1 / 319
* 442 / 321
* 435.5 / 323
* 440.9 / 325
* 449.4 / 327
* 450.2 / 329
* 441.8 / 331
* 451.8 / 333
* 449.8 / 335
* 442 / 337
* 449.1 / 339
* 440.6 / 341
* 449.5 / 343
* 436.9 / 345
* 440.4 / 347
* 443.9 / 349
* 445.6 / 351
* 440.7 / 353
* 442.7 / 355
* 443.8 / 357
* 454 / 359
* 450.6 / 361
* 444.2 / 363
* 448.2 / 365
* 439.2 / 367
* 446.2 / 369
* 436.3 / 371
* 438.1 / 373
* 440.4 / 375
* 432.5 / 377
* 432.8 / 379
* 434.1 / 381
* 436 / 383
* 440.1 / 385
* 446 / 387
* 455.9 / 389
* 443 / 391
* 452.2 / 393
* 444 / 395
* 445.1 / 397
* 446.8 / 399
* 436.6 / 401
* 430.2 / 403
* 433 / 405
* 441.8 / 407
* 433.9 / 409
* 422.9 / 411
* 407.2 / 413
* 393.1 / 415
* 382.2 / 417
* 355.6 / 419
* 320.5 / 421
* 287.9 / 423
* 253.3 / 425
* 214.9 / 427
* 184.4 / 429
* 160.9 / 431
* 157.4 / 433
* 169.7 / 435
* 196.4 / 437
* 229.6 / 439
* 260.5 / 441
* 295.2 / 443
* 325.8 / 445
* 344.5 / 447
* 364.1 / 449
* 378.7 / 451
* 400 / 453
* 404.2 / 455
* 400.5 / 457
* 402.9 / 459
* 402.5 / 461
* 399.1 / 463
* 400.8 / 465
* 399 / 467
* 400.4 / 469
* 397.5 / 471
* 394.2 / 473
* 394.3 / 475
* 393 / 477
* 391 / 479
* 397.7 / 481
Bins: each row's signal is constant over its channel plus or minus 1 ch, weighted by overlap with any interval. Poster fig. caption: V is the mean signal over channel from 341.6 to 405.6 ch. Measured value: 442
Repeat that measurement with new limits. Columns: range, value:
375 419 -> 431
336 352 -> 444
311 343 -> 446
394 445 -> 328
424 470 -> 311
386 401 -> 447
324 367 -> 445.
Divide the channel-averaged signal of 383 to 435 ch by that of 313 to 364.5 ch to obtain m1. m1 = 0.8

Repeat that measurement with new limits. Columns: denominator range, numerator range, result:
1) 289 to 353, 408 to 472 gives 0.74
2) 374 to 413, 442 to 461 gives 0.84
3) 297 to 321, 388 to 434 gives 0.82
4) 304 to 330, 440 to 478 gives 0.85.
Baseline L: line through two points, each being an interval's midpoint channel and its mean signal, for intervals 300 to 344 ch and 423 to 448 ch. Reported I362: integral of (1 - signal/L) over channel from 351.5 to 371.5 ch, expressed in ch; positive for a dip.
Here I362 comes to -3.9 ch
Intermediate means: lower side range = 446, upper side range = 235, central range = 445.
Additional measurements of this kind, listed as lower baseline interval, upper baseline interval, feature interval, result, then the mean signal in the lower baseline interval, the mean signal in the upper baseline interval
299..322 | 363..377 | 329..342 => -0.1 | 446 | 441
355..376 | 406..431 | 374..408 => -4.4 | 444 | 334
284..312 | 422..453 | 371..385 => -4.1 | 443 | 260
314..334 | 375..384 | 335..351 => -0.1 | 445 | 435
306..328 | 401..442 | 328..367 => -3.9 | 444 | 310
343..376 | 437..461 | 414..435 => 6.0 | 443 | 342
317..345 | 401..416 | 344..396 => -1.0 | 445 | 424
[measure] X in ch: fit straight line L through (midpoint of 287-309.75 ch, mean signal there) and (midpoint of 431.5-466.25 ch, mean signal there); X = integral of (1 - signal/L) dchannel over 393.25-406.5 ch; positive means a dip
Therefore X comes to -2.8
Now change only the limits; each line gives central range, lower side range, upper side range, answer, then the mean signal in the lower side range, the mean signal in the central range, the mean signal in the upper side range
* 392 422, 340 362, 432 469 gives -2.8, 444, 416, 331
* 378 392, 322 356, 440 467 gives -0.9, 444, 441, 369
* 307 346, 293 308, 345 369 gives -0.1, 443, 445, 445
